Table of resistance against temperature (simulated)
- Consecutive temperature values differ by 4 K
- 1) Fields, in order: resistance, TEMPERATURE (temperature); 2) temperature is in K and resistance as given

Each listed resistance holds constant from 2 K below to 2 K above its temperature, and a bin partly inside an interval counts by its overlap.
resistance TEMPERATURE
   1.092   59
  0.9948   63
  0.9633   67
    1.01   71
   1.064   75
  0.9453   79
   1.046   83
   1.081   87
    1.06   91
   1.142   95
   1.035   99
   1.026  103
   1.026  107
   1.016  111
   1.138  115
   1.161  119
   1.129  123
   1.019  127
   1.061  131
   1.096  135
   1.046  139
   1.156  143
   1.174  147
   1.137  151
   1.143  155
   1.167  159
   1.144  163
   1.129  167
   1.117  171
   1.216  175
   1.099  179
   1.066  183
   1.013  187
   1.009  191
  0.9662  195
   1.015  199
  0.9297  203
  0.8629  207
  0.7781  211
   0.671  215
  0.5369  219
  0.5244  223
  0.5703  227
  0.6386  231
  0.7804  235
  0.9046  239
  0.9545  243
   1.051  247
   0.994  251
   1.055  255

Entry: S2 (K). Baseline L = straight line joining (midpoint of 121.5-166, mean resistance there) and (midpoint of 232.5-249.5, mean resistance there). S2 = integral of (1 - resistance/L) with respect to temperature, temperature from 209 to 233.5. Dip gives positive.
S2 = 8.6 K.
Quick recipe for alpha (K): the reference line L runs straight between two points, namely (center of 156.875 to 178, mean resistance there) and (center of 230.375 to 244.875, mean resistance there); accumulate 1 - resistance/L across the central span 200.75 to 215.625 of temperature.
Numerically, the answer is 2.19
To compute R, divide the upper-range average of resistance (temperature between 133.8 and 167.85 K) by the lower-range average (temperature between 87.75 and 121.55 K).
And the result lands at 1.1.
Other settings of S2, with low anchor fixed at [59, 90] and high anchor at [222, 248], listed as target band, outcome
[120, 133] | -1.9 K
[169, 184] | -4.6 K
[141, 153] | -3.2 K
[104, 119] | -1.7 K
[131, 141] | -1.5 K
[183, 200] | -3.4 K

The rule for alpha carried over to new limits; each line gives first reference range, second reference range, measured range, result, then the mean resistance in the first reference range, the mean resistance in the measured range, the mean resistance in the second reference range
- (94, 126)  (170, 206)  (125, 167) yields -2.10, 1.08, 1.11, 1.04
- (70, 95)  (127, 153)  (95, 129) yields 0.06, 1.04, 1.07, 1.1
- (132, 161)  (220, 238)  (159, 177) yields -2.75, 1.13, 1.15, 0.639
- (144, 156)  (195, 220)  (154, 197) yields -3.88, 1.15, 1.1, 0.823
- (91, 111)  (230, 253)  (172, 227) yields 3.31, 1.05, 0.891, 0.898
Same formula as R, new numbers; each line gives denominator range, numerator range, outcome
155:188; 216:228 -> 0.49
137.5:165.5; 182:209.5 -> 0.85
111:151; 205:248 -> 0.67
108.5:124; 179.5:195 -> 0.93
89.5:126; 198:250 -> 0.73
